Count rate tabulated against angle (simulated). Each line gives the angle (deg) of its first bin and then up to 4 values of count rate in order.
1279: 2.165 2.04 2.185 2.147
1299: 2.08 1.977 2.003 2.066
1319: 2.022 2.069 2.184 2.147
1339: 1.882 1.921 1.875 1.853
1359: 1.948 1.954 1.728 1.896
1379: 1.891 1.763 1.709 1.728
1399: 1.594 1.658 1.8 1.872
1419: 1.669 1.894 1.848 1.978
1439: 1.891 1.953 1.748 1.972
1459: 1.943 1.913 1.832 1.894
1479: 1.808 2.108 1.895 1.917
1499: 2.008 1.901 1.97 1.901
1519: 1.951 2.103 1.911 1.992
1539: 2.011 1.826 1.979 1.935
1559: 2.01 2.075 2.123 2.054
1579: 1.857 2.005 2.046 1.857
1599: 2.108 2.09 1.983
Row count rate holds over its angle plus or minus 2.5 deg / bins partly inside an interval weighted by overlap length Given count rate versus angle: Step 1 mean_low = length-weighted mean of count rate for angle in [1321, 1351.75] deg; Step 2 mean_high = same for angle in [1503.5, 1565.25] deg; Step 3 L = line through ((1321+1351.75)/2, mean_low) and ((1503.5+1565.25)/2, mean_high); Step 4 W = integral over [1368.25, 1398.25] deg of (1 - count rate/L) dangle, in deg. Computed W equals 3.3 deg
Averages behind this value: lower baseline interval 2.01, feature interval 1.78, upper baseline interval 1.97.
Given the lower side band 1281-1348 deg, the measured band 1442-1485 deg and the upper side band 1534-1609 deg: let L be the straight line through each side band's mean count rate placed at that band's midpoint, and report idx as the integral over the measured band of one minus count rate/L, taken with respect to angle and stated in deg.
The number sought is 2.6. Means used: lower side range 2.05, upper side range 2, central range 1.9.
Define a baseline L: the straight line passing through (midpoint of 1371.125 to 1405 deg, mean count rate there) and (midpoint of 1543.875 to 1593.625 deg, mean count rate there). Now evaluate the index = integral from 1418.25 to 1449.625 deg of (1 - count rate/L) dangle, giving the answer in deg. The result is -1.0 deg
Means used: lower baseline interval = 1.75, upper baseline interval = 1.99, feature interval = 1.87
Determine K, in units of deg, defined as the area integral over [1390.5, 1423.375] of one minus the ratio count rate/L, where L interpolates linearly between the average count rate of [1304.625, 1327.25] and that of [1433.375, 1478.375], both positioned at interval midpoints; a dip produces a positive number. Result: 3.6 deg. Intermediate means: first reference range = 2.04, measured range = 1.73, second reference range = 1.9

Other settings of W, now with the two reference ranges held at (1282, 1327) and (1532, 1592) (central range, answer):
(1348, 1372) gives 2.09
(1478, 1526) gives 1.19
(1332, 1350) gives 0.86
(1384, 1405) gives 3.67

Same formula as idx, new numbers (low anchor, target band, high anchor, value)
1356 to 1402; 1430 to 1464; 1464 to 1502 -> -0.6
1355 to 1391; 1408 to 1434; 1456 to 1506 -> 0.6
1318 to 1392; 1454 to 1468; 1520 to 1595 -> 0.2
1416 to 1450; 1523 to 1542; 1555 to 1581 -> -0.1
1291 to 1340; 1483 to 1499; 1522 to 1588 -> 0.4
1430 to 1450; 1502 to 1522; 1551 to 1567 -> 0.3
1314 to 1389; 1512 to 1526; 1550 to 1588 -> 0.1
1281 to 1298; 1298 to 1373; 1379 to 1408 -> -1.4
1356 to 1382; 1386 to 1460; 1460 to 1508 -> 3.4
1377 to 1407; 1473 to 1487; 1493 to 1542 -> -0.3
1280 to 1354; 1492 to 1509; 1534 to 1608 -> 0.5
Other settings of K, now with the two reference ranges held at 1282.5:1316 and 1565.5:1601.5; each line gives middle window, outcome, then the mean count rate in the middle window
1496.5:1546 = 1.6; 1.96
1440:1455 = 1.1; 1.88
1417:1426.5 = 1.2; 1.79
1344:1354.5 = 0.9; 1.88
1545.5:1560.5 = 0.4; 1.96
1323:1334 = -0.4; 2.14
